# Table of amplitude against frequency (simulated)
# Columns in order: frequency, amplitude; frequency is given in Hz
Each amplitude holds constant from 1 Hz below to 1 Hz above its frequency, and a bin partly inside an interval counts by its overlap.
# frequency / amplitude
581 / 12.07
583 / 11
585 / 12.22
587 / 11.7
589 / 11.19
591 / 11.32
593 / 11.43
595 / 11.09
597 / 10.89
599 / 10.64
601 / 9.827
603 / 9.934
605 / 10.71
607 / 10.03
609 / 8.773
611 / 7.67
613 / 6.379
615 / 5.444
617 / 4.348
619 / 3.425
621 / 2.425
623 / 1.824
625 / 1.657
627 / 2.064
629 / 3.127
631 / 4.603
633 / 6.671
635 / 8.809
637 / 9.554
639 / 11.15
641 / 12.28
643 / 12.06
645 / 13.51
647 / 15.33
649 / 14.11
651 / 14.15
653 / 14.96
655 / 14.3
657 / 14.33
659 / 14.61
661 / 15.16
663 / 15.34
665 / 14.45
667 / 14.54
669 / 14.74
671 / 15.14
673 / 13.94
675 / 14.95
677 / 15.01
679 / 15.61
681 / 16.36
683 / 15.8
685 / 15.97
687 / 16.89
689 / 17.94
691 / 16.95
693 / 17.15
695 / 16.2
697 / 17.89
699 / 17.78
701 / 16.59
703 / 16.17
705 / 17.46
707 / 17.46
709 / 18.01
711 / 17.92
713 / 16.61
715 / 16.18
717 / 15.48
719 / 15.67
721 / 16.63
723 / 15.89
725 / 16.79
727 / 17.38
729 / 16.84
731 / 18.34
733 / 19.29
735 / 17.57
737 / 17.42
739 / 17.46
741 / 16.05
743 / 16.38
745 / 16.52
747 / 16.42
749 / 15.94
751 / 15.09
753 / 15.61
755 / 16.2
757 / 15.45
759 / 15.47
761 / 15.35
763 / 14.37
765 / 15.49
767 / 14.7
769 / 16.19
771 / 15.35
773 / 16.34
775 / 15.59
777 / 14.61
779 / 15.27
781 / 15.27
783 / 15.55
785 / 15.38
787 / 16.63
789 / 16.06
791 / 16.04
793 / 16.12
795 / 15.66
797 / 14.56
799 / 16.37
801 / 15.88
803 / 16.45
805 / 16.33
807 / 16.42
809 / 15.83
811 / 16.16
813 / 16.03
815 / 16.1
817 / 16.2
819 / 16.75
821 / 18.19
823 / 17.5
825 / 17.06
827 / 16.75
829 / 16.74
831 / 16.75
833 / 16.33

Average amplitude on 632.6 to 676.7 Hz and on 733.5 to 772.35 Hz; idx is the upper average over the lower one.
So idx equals 1.19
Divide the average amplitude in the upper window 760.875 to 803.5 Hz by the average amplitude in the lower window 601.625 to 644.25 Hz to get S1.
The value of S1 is 2.27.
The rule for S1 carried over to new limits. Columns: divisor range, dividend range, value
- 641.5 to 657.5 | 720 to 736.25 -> 1.24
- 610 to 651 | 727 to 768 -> 2.18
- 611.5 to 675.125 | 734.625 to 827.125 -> 1.57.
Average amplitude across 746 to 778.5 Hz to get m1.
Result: 15.5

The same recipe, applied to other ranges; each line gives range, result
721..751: 16.9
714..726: 16.1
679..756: 16.8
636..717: 15.4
